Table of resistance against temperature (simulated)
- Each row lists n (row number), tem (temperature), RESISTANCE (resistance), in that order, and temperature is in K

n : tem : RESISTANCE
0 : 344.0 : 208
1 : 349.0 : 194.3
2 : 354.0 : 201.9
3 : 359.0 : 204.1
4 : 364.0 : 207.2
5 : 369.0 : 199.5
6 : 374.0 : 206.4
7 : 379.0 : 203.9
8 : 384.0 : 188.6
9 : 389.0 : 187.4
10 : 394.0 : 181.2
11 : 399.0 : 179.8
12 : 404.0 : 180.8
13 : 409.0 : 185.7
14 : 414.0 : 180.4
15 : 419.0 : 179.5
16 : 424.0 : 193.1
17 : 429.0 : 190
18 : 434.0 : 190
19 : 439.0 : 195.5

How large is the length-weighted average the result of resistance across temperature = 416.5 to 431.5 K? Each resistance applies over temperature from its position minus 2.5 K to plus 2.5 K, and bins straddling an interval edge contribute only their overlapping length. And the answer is 188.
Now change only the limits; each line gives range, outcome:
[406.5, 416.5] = 183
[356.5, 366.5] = 206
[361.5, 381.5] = 204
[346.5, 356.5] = 198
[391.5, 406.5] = 181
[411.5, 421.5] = 180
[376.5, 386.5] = 196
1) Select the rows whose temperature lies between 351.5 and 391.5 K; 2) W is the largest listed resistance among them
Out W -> 207.2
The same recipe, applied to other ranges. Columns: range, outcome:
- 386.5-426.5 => 193.1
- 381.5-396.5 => 188.6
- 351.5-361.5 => 204.1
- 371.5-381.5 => 206.4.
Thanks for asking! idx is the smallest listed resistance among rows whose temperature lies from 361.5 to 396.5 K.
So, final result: 181.2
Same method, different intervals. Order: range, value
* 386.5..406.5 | 179.8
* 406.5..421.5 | 179.5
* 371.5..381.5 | 203.9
